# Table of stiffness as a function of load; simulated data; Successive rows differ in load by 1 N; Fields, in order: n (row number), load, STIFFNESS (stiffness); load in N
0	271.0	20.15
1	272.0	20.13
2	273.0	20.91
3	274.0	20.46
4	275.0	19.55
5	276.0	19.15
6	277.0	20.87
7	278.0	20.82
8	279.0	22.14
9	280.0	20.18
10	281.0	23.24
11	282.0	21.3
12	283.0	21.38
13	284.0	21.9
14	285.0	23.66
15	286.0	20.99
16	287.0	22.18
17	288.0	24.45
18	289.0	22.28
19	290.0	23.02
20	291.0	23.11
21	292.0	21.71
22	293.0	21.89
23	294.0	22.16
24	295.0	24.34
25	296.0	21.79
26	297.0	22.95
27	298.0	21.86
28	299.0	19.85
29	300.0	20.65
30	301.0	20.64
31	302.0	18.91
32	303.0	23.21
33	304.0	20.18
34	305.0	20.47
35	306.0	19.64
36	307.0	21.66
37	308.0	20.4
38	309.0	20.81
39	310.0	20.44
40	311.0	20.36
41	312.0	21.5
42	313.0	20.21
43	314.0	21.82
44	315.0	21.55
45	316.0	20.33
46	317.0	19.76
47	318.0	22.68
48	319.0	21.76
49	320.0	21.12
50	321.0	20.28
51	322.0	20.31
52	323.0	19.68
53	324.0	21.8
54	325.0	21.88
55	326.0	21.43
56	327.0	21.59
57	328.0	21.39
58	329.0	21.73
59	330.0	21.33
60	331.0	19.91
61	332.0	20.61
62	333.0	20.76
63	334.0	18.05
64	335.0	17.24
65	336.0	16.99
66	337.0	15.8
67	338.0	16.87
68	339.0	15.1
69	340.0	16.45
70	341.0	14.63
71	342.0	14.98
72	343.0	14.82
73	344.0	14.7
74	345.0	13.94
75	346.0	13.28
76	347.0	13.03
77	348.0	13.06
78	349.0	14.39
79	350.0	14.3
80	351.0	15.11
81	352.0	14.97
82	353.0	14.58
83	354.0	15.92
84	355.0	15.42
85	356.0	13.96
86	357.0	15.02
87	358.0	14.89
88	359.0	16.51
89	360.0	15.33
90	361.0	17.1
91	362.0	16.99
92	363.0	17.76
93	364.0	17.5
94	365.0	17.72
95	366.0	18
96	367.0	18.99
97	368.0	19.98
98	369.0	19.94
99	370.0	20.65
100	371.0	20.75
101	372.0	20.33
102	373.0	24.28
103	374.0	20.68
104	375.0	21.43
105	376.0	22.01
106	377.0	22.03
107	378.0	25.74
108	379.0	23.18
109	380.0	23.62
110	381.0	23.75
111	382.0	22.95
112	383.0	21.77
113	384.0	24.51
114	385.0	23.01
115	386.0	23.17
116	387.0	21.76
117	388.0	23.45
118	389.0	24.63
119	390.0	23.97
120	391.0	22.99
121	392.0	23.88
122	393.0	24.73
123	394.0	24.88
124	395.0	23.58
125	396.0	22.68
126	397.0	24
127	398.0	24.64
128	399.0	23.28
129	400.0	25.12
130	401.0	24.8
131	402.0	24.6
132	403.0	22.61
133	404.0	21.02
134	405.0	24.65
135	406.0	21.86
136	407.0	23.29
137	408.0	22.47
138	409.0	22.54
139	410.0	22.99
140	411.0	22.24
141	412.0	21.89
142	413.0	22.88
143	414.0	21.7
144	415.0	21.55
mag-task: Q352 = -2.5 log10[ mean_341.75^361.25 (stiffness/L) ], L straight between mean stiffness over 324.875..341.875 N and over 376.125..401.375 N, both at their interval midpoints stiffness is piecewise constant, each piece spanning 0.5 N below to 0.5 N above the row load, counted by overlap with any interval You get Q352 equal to 0.35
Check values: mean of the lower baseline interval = 18.8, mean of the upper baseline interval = 23.7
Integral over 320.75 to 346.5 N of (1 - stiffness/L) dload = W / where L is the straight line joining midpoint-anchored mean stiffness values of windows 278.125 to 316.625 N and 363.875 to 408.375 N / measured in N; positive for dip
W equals 4.3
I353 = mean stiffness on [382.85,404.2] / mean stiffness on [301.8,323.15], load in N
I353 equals 1.1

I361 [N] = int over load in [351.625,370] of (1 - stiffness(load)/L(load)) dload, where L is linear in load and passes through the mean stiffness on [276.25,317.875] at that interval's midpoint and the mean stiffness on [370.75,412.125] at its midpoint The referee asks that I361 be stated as 4.7 N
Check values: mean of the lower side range 21.5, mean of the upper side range 23.2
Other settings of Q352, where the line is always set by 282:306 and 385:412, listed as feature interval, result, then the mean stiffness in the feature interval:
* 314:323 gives 0.06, 20.9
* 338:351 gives 0.48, 14.5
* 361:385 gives 0.10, 21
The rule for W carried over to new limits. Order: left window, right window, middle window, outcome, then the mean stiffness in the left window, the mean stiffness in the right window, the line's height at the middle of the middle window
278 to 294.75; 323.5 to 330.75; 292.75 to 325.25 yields 1.1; 22.2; 21.5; 21.8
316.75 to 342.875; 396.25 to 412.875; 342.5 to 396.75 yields 5.3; 19.3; 23.2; 21.4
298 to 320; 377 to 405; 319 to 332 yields 0.2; 20.8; 23.6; 21.4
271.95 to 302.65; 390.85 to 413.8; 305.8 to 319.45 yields 0.6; 21.6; 23.4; 22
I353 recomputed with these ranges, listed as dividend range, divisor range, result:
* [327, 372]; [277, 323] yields 0.79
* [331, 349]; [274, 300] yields 0.73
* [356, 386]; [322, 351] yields 1.15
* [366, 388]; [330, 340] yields 1.22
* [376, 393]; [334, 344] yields 1.47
